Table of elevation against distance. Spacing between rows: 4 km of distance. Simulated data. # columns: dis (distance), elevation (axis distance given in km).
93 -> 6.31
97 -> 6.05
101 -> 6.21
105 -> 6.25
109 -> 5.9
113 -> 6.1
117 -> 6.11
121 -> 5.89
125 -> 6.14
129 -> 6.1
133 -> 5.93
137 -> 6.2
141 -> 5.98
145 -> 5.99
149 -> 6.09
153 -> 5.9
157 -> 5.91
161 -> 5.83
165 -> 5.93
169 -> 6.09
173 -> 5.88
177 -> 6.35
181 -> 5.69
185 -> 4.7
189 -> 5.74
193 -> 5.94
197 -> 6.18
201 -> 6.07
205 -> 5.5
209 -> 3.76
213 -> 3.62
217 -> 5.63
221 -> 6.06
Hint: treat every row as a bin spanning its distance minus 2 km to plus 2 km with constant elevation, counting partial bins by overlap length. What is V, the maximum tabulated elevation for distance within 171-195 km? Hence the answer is 6.35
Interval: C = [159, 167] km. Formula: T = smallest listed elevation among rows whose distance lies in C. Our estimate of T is 5.83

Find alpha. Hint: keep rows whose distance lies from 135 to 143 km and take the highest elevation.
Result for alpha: 6.2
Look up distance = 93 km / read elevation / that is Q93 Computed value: 6.31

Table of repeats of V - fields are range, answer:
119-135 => 6.14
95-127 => 6.25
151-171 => 6.09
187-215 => 6.18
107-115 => 6.1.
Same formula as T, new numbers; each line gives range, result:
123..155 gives 5.9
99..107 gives 6.21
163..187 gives 4.7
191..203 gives 5.94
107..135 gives 5.89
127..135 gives 5.93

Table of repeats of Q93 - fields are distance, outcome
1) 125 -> 6.14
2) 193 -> 5.94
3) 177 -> 6.35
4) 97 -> 6.05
